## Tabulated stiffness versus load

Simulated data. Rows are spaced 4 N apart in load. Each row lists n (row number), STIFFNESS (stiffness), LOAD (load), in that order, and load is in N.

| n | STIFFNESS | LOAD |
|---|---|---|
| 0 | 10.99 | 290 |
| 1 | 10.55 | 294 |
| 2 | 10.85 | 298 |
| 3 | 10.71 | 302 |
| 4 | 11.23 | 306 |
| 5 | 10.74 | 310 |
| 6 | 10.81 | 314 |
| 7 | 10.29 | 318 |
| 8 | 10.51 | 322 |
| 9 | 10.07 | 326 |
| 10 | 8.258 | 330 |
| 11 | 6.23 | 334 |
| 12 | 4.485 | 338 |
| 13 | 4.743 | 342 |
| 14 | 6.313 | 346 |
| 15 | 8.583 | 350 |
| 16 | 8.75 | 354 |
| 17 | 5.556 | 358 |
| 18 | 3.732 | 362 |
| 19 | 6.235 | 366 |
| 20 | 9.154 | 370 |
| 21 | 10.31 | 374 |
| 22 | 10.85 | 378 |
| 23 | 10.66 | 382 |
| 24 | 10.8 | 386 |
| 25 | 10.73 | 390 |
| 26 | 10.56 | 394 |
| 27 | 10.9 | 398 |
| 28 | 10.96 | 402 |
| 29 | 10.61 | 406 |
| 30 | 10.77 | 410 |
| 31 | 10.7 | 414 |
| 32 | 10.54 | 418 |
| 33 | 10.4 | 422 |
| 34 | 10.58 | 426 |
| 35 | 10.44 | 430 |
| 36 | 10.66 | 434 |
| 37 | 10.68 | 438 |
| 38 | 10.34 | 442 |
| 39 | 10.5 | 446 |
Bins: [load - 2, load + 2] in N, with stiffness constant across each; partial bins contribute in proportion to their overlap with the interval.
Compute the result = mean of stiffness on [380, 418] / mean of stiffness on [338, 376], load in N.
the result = 1.6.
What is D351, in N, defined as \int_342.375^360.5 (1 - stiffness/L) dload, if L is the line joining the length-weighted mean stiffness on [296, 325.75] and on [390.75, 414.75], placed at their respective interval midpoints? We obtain 6.3 N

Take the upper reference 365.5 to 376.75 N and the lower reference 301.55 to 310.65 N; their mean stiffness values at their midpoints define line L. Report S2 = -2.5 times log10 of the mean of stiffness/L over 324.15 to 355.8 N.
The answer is 0.36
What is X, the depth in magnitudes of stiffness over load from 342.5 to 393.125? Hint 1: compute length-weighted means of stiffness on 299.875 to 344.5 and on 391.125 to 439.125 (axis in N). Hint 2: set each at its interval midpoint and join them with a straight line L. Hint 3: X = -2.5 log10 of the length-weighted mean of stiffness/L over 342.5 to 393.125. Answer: 0.167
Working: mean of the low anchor 8.89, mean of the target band 8.41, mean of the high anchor 10.7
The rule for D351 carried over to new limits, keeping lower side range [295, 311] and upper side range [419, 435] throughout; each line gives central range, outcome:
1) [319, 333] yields 1.8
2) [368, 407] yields 0.3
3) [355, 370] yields 6.7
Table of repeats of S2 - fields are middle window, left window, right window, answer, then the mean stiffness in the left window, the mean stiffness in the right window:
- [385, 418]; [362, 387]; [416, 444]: -0.10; 9.15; 10.5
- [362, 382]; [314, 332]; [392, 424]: 0.18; 9.9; 10.7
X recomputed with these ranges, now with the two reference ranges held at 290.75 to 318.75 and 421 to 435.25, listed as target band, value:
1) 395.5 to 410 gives -0.02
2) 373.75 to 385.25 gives -0.01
